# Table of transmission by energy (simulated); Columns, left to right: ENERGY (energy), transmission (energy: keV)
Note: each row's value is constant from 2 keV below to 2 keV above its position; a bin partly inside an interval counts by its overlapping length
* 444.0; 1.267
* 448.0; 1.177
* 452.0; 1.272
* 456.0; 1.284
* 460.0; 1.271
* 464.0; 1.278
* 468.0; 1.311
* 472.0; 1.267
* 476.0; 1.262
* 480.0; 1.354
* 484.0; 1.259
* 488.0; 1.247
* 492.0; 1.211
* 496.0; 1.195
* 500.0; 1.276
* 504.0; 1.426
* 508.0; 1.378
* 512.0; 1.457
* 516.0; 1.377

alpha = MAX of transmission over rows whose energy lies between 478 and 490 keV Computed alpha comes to 1.354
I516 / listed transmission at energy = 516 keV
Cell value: 1.377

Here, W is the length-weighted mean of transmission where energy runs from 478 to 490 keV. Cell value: 1.29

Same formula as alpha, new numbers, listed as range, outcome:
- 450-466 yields 1.284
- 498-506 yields 1.426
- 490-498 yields 1.211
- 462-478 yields 1.311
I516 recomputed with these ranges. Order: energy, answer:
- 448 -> 1.177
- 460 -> 1.271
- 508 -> 1.378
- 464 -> 1.278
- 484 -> 1.259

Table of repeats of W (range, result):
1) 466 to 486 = 1.29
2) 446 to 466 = 1.26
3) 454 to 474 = 1.28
